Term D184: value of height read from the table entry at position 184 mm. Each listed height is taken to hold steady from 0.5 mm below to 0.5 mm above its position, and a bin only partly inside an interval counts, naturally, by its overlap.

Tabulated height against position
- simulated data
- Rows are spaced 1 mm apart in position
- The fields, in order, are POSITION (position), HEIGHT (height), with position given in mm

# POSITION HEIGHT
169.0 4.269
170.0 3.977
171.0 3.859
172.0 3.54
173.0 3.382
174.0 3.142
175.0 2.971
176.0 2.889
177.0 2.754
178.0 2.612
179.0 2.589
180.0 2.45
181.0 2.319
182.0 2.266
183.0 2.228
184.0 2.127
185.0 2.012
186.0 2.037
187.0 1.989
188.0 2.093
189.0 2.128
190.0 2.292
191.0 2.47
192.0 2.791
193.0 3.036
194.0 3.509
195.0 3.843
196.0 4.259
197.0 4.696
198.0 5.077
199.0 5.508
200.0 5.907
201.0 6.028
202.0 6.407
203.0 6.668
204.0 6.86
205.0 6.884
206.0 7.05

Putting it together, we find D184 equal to 2.127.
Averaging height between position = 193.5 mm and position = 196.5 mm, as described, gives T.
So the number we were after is 3.87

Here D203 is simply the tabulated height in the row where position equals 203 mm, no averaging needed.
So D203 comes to 6.668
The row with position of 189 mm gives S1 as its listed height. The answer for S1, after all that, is 2.128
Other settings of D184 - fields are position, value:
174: 3.142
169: 4.269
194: 3.509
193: 3.036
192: 2.791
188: 2.093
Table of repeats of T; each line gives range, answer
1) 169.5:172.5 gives 3.79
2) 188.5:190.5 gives 2.21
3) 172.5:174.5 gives 3.26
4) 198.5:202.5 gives 5.96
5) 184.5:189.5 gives 2.05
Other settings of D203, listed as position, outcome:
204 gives 6.86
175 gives 2.971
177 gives 2.754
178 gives 2.612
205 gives 6.884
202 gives 6.407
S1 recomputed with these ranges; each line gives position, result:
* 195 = 3.843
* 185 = 2.012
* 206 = 7.05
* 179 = 2.589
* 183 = 2.228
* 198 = 5.077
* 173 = 3.382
